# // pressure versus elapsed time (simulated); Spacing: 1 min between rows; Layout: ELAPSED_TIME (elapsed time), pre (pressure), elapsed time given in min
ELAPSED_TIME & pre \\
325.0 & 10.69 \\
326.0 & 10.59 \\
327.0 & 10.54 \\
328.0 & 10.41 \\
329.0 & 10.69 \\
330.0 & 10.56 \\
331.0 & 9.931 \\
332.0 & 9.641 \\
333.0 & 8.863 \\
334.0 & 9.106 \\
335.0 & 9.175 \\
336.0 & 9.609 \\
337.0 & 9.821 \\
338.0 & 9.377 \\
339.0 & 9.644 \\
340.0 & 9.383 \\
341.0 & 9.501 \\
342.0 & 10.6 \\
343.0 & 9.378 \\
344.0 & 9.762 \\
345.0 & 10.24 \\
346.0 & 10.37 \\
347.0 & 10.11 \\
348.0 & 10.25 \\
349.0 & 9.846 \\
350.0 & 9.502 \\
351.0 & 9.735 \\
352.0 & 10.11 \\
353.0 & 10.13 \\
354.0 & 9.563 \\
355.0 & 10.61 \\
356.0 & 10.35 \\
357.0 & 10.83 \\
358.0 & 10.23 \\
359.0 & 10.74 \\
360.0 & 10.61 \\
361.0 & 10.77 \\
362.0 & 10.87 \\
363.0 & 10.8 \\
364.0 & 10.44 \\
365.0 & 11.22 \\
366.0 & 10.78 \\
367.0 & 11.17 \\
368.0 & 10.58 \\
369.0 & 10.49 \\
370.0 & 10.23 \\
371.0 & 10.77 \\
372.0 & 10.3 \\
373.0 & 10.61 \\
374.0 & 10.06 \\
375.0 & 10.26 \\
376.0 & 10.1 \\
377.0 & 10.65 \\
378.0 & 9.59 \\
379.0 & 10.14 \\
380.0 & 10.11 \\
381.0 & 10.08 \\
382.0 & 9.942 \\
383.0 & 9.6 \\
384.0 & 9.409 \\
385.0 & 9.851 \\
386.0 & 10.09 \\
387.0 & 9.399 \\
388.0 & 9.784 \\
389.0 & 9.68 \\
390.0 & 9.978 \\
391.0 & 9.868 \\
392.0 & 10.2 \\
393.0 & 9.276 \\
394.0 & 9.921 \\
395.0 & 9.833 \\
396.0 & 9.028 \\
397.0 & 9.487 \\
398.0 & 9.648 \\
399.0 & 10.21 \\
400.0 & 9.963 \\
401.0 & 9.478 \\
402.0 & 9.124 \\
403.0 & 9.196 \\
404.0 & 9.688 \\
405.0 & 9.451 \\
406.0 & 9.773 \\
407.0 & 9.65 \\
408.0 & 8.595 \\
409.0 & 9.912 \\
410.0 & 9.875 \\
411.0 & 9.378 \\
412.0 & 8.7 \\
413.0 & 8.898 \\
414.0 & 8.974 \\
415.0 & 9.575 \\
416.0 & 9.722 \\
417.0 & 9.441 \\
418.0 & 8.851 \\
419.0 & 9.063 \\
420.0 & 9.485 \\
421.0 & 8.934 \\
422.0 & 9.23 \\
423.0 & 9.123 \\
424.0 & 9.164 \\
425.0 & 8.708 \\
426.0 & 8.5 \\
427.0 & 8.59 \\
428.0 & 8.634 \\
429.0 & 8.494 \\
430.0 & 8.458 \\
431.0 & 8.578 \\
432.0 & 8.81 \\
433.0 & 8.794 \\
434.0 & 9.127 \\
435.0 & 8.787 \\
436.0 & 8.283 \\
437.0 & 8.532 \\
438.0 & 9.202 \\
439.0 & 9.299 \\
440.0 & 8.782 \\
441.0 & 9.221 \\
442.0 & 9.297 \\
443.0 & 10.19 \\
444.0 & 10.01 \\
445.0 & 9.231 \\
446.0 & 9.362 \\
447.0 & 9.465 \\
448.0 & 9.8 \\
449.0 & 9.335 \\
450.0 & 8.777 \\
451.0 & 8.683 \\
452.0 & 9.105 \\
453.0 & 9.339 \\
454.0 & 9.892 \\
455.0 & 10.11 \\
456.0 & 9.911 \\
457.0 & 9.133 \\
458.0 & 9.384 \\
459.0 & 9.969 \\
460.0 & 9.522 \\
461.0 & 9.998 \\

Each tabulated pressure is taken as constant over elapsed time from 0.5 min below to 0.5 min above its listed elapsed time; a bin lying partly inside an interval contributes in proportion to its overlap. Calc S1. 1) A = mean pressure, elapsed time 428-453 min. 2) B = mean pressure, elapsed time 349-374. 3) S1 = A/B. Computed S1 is 0.87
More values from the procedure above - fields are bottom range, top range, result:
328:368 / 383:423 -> 0.94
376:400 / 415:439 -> 0.91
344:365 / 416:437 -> 0.86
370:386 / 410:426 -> 0.91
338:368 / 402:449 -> 0.89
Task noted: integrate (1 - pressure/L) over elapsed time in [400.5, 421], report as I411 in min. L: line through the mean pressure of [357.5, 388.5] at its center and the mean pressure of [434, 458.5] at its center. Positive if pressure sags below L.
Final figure 1.0 min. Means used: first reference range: 10.3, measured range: 9.33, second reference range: 9.29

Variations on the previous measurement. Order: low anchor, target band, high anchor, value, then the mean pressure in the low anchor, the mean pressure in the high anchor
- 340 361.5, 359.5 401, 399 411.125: -1.3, 10.1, 9.54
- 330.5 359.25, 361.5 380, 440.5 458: -1.4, 9.87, 9.46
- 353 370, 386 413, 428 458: 1.0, 10.6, 9.17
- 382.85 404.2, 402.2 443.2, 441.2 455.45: 2.0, 9.67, 9.46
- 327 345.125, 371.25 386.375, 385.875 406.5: -0.6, 9.77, 9.66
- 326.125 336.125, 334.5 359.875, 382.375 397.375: -0.3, 9.89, 9.7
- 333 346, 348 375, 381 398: -2.1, 9.63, 9.72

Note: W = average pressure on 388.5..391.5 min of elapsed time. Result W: 9.84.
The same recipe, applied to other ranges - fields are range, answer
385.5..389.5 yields 9.74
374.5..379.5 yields 10.1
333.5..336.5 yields 9.3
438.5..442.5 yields 9.15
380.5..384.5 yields 9.76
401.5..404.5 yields 9.34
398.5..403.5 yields 9.59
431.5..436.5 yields 8.76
